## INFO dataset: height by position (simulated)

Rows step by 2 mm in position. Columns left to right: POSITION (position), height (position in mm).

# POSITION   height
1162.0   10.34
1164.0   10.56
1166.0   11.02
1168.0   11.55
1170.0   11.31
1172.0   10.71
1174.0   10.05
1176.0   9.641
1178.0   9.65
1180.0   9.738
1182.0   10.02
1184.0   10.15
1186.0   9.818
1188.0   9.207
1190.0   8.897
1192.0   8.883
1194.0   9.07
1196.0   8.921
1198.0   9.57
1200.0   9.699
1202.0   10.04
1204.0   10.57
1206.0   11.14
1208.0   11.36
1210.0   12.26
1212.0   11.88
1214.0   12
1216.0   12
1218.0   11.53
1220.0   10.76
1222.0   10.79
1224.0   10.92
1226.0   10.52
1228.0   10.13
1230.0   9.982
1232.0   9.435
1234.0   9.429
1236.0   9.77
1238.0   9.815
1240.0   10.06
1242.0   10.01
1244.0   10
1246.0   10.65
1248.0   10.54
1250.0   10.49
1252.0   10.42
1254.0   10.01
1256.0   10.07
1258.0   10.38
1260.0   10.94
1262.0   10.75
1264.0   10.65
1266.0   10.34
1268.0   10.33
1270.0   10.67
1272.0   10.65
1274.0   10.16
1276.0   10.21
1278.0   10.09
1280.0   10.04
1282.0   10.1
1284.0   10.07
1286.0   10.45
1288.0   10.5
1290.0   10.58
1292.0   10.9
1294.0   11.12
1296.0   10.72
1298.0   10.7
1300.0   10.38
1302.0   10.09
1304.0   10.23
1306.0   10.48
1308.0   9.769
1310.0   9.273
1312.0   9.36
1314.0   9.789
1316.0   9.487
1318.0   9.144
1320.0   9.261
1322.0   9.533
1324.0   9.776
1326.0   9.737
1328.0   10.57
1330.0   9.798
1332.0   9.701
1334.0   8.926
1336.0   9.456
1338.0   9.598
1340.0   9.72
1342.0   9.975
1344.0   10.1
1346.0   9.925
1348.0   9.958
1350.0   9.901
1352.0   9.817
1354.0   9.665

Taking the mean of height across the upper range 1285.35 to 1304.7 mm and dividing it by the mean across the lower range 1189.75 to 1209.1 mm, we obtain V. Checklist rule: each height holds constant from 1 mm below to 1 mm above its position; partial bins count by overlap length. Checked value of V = 1.1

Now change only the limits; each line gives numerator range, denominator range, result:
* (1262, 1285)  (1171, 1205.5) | 1.06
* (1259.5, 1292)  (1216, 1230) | 0.96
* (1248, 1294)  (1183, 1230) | 1.00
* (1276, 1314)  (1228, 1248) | 1.03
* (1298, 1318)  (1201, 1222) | 0.87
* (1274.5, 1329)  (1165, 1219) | 0.97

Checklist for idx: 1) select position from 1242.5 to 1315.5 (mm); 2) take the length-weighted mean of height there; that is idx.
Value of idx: 10.3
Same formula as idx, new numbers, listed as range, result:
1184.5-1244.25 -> 10.3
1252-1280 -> 10.4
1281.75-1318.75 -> 10.2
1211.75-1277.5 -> 10.5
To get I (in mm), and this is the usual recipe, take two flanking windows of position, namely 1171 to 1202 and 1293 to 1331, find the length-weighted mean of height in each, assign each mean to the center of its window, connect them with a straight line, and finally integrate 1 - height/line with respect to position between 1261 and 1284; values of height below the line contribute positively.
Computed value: -1.2 mm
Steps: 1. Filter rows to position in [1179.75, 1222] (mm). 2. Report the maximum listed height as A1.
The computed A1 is 12.26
